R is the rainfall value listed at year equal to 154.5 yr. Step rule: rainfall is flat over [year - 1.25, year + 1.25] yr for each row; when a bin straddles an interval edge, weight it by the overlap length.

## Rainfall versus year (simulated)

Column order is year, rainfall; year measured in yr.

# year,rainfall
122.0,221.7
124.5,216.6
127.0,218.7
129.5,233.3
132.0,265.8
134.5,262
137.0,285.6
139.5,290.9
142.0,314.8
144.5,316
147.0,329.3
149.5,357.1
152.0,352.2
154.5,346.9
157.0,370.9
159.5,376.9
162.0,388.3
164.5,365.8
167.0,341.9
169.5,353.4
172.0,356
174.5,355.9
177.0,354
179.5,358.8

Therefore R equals 346.9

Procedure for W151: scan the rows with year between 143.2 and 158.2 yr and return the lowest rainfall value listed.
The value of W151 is 316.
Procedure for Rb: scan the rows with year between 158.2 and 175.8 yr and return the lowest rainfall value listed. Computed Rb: 341.9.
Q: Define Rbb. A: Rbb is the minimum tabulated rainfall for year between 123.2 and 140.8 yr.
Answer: 216.6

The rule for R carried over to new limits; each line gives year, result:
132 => 265.8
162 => 388.3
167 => 341.9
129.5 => 233.3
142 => 314.8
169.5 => 353.4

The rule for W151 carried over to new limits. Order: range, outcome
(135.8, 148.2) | 285.6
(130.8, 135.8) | 262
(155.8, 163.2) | 370.9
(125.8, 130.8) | 218.7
